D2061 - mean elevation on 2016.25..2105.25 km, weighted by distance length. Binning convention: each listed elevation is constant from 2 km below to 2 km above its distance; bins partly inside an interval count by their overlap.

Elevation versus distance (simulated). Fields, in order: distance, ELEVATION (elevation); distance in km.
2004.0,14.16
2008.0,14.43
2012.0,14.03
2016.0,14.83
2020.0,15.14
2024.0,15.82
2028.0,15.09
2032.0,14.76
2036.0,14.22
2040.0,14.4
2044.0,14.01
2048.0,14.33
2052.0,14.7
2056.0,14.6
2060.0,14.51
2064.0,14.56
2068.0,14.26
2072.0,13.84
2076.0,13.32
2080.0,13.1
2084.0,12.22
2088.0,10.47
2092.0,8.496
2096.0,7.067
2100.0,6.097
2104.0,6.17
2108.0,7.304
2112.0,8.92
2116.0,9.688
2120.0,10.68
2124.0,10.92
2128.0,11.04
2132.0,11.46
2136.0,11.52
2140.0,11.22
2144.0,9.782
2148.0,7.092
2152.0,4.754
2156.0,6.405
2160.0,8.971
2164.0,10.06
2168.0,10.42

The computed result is 12.9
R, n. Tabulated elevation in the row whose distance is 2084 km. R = 12.22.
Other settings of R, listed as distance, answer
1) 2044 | 14.01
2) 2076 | 13.32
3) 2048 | 14.33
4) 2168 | 10.42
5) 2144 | 9.782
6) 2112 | 8.92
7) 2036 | 14.22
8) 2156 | 6.405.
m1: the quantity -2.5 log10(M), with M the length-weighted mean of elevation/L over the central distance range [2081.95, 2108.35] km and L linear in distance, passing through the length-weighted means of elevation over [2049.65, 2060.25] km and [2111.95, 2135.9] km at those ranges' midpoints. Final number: 0.43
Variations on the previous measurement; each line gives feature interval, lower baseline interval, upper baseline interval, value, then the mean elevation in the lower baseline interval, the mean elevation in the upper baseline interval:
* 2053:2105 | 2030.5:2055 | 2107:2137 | 0.09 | 14.4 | 10.2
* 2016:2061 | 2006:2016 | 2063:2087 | -0.06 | 14.3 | 13.4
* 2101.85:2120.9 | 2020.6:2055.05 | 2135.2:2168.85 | 0.27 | 14.7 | 8.77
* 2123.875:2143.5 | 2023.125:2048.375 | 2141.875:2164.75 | -0.25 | 14.6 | 7.74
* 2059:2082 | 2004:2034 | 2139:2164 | -0.14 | 14.8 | 8.07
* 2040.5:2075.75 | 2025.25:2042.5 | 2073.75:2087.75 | -0.06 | 14.7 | 12.6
